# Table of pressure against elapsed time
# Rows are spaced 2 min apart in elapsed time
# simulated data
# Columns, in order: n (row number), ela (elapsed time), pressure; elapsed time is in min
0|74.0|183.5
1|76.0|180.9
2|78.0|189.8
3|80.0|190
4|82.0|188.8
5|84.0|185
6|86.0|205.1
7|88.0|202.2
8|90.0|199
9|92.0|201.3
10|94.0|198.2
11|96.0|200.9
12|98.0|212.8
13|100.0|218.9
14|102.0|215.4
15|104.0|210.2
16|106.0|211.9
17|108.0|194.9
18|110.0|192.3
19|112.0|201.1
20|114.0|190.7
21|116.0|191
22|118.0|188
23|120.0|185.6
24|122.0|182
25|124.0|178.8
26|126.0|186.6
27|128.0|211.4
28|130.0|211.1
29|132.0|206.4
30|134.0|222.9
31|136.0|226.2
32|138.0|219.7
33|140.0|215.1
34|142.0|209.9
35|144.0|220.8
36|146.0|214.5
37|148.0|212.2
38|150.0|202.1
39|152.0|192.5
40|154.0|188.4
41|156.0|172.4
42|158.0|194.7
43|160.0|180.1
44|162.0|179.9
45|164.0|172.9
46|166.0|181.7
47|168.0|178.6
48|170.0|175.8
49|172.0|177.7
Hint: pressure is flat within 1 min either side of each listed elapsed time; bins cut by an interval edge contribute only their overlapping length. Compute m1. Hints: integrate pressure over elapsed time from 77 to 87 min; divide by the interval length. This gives 192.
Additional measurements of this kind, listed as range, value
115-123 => 187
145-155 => 202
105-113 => 200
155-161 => 182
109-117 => 194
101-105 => 213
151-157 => 184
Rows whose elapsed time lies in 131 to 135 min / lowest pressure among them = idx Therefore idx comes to 206.4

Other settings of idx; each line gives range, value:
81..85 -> 185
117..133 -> 178.8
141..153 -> 192.5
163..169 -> 172.9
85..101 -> 198.2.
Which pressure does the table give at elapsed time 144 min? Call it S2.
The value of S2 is 220.8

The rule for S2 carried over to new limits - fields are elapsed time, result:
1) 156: 172.4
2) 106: 211.9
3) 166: 181.7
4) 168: 178.6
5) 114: 190.7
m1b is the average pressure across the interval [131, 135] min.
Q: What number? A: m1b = 215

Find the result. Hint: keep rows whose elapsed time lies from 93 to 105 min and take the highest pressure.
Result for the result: 218.9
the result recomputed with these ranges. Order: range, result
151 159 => 194.7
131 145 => 226.2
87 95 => 202.2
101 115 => 215.4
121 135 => 222.9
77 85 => 190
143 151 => 220.8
